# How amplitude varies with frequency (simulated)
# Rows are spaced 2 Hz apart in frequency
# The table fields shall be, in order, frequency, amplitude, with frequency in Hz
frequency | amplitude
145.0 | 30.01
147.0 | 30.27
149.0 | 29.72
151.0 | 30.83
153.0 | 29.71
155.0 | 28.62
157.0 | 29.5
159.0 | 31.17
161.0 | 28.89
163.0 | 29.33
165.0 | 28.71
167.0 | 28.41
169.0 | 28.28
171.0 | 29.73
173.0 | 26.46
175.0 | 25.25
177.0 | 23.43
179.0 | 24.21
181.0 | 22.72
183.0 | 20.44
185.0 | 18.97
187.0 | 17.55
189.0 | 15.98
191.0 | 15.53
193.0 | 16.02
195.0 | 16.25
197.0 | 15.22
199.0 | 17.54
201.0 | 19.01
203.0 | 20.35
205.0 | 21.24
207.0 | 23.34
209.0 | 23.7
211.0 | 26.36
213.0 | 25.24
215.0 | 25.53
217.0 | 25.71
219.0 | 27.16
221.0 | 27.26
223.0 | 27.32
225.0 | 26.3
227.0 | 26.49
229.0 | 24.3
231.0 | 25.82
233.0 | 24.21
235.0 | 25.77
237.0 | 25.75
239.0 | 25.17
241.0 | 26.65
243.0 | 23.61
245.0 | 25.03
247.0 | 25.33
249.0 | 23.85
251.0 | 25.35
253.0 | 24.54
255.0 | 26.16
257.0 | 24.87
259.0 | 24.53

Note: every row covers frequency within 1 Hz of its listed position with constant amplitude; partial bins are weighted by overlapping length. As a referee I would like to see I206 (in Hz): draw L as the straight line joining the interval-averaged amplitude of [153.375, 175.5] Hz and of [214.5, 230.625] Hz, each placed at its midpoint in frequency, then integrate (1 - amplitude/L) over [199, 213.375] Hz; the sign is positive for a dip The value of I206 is 2.5 Hz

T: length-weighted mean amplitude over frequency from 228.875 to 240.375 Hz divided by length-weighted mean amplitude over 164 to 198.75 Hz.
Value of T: 1.2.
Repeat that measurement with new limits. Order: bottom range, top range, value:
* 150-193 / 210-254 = 1.02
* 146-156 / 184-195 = 0.56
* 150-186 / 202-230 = 0.93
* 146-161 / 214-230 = 0.88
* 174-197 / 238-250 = 1.28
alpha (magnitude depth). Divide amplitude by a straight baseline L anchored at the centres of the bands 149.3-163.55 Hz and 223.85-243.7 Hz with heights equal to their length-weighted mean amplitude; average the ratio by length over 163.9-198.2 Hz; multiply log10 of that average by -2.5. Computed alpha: 0.28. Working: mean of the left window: 29.7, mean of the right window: 25.4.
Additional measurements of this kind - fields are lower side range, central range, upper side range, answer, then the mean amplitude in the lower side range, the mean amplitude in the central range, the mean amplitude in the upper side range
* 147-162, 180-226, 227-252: 0.247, 29.8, 21.5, 25.1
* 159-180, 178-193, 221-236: 0.376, 27.5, 19.1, 25.8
